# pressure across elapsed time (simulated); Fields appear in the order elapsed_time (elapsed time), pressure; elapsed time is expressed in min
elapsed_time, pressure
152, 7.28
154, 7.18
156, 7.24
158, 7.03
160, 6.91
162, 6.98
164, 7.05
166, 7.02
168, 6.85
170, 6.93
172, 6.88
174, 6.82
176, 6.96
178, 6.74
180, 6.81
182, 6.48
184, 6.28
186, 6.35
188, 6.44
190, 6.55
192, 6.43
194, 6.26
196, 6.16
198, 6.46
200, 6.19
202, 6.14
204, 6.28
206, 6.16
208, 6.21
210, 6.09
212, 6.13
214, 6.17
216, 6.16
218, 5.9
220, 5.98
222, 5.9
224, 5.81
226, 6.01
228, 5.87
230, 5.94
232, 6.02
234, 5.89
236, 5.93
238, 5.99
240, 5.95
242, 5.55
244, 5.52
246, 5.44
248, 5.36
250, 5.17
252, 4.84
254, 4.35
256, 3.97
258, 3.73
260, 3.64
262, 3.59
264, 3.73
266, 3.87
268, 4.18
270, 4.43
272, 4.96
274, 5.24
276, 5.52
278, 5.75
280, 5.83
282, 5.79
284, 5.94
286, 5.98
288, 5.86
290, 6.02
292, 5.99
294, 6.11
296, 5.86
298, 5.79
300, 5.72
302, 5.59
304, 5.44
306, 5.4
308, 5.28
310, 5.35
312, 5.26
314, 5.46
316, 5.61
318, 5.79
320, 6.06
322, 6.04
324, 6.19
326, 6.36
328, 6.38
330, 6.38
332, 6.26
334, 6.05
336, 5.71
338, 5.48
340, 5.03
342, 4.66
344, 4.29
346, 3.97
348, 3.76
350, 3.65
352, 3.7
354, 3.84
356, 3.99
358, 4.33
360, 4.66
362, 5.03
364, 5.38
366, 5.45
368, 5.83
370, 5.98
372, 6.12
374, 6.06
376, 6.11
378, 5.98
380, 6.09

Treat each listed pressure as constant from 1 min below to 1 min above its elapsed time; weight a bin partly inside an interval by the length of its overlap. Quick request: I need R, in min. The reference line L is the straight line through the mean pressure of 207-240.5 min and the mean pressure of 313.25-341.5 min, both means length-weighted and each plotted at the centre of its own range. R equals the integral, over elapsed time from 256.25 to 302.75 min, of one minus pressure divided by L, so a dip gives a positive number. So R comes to 6.1 min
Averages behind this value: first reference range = 6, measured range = 5.16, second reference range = 5.9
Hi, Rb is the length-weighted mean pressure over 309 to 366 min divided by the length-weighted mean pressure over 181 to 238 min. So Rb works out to 0.8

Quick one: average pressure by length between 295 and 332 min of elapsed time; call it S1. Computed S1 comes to 5.79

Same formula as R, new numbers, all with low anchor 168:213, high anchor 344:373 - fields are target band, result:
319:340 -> -4.4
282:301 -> -1.9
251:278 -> 6.2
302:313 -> -0.3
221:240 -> 0.3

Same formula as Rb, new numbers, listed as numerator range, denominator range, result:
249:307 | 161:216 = 0.79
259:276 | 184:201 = 0.67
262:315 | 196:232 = 0.88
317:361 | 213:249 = 0.87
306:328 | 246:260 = 1.26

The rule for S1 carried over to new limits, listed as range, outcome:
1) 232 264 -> 4.99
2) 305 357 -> 5.23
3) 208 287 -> 5.35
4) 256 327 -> 5.33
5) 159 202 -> 6.63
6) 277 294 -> 5.91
